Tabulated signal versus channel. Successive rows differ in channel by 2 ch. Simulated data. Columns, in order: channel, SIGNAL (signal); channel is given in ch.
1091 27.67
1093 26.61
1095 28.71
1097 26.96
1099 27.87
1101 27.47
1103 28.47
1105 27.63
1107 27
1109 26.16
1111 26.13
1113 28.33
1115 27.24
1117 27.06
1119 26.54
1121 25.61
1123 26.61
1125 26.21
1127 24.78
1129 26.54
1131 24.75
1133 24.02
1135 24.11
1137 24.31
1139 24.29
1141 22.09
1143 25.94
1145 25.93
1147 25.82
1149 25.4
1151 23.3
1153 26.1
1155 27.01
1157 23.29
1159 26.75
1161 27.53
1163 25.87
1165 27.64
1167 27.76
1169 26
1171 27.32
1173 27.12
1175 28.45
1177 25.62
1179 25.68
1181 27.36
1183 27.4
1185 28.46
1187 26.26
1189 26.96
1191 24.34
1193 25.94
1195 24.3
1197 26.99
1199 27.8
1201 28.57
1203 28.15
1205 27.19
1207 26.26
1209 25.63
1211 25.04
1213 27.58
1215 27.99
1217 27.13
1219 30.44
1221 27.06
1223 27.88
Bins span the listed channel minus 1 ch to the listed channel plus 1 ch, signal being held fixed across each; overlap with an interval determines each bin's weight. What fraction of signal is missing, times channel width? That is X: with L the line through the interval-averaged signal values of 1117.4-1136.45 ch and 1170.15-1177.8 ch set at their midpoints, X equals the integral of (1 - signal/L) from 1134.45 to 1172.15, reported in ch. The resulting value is 1.2 ch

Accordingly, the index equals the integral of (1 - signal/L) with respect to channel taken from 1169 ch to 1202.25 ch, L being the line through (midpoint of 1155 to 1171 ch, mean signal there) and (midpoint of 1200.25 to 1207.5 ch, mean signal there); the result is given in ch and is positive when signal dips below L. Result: 0.4 ch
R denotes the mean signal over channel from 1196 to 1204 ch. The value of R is 27.9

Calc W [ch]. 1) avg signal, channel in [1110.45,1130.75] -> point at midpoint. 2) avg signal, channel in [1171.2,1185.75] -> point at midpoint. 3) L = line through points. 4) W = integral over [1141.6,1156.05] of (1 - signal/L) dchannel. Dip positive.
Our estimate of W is 0.67 ch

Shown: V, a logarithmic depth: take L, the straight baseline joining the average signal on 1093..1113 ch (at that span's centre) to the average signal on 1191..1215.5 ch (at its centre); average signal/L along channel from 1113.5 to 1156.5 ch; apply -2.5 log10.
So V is 0.07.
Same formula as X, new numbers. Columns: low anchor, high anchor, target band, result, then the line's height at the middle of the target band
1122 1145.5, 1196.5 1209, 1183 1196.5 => 0.4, 26.9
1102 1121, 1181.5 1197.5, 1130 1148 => 1.5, 26.8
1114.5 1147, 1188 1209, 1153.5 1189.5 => -0.9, 26.1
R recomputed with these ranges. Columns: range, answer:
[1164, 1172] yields 27.2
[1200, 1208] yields 27.5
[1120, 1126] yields 26.1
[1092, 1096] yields 27.7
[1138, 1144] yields 24.1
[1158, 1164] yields 26.7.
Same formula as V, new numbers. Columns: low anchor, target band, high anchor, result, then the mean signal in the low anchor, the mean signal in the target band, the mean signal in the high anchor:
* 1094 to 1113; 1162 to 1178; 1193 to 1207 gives 0.01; 27.4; 27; 27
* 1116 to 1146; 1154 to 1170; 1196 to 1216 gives -0.02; 25.3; 26.5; 27.1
